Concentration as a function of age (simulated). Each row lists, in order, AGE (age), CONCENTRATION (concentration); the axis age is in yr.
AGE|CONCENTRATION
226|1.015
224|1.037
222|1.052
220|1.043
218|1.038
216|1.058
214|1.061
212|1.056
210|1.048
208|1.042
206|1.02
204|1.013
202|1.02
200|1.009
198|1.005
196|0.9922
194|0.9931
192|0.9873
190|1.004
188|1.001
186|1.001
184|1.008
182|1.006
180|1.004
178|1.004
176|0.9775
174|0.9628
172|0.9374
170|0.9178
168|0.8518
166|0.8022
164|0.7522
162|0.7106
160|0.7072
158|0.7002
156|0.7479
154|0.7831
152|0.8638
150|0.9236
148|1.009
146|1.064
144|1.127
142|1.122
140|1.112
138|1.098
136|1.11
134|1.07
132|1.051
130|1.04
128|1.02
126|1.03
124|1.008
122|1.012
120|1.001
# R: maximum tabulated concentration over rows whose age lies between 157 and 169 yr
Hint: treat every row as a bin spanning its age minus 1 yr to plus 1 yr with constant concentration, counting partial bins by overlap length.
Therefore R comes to 0.8518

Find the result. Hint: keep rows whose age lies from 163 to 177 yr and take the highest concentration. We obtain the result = 0.9775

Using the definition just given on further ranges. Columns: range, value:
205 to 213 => 1.056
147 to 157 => 1.009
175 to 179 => 1.004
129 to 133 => 1.051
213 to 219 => 1.061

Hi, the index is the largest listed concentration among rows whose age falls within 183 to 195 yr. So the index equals 1.008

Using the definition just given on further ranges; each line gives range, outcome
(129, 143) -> 1.122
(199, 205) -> 1.02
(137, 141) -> 1.112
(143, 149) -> 1.127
